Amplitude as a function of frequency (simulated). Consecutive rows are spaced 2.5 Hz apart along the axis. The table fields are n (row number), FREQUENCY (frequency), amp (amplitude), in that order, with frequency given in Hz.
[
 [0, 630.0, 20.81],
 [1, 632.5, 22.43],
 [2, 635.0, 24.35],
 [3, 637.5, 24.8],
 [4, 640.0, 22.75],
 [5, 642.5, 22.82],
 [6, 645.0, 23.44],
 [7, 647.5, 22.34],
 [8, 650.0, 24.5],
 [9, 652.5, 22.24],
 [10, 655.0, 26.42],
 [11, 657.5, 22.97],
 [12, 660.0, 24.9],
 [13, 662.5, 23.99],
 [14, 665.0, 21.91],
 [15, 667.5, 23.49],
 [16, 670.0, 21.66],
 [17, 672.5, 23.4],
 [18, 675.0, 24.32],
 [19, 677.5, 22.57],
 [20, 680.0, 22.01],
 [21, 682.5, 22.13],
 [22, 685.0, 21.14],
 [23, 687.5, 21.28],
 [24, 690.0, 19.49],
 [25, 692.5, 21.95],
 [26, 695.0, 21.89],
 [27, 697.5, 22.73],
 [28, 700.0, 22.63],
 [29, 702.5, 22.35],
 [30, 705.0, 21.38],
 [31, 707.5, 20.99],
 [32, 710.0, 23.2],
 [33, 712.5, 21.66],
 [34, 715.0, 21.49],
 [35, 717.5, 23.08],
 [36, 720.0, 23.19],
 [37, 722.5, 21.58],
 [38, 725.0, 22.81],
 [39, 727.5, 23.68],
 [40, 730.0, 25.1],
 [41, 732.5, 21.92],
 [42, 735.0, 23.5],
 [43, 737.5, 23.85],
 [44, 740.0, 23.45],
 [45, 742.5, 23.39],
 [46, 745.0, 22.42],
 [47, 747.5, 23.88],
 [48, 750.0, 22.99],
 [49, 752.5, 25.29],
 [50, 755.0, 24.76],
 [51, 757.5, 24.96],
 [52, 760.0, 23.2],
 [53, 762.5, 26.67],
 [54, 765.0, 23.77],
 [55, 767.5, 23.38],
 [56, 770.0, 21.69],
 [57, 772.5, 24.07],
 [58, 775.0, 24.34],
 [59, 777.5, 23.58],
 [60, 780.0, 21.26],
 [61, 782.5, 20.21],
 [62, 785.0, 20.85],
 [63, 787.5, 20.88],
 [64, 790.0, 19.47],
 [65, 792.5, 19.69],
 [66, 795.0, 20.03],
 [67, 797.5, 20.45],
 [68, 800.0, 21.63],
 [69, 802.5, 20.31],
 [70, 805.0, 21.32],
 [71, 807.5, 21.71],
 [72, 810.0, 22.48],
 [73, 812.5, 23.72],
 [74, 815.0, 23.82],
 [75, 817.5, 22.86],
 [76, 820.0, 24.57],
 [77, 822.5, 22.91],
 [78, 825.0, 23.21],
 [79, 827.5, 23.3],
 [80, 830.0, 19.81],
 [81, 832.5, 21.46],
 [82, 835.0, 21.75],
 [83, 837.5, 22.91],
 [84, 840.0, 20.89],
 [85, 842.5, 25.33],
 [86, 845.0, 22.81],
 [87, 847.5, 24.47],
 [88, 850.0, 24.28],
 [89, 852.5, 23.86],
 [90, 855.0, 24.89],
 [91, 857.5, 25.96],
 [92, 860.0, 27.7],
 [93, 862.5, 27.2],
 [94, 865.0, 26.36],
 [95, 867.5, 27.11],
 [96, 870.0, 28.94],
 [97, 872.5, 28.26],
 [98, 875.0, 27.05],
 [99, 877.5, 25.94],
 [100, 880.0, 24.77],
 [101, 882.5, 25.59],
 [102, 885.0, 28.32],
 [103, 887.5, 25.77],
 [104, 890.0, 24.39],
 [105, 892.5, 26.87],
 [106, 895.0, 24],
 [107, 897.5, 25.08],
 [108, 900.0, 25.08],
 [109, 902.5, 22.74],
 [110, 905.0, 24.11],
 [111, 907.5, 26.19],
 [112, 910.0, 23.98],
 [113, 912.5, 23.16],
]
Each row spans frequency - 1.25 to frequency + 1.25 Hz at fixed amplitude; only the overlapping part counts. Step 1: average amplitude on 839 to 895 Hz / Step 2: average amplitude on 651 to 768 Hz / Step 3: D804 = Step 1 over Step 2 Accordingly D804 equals 1.1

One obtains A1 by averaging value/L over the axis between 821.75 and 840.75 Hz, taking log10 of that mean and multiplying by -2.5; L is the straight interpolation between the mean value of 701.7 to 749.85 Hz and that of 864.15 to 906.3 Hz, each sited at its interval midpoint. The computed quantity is 0.13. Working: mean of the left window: 22.8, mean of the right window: 25.9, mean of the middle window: 22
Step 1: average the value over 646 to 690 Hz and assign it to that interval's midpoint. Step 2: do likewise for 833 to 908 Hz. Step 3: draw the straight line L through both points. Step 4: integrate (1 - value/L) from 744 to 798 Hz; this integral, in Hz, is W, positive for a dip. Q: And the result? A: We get 3.2 Hz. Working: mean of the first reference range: 22.9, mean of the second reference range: 25.2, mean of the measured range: 22.7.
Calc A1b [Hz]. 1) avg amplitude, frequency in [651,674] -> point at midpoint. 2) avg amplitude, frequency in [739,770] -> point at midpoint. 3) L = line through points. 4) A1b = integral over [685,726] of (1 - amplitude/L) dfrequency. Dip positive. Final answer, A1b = 3.0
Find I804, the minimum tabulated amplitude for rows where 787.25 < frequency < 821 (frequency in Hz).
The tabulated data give 19.47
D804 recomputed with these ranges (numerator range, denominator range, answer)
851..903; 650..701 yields 1.15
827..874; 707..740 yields 1.08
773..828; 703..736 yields 0.97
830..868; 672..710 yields 1.10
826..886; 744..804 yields 1.11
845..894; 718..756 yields 1.11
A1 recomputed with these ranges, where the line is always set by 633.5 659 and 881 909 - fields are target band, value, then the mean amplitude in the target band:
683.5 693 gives 0.15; 20.9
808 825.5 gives 0.07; 23.3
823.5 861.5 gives 0.06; 23.5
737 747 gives 0.05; 23.3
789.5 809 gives 0.19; 20.6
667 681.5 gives 0.05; 22.9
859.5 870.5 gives -0.09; 27.3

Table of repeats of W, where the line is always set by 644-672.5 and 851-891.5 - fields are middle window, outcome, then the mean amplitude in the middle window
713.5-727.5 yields 1.02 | 22.5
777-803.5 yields 4.80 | 20.7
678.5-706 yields 2.50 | 21.7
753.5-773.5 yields 0.65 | 24.1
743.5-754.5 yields 0.43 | 23.7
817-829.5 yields 1.23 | 23.2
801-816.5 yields 2.00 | 22.2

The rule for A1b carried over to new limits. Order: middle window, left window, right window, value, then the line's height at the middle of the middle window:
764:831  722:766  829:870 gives 5.60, 24.1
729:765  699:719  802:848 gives -2.69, 22.3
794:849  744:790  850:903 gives 4.91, 24.6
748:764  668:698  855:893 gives -0.53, 23.8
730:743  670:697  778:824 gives -0.93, 21.8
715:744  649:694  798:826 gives -0.60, 22.7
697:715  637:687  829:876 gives 1.12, 23.5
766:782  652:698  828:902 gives 0.64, 23.9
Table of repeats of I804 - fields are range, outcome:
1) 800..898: 19.81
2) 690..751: 19.49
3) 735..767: 22.42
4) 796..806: 20.31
